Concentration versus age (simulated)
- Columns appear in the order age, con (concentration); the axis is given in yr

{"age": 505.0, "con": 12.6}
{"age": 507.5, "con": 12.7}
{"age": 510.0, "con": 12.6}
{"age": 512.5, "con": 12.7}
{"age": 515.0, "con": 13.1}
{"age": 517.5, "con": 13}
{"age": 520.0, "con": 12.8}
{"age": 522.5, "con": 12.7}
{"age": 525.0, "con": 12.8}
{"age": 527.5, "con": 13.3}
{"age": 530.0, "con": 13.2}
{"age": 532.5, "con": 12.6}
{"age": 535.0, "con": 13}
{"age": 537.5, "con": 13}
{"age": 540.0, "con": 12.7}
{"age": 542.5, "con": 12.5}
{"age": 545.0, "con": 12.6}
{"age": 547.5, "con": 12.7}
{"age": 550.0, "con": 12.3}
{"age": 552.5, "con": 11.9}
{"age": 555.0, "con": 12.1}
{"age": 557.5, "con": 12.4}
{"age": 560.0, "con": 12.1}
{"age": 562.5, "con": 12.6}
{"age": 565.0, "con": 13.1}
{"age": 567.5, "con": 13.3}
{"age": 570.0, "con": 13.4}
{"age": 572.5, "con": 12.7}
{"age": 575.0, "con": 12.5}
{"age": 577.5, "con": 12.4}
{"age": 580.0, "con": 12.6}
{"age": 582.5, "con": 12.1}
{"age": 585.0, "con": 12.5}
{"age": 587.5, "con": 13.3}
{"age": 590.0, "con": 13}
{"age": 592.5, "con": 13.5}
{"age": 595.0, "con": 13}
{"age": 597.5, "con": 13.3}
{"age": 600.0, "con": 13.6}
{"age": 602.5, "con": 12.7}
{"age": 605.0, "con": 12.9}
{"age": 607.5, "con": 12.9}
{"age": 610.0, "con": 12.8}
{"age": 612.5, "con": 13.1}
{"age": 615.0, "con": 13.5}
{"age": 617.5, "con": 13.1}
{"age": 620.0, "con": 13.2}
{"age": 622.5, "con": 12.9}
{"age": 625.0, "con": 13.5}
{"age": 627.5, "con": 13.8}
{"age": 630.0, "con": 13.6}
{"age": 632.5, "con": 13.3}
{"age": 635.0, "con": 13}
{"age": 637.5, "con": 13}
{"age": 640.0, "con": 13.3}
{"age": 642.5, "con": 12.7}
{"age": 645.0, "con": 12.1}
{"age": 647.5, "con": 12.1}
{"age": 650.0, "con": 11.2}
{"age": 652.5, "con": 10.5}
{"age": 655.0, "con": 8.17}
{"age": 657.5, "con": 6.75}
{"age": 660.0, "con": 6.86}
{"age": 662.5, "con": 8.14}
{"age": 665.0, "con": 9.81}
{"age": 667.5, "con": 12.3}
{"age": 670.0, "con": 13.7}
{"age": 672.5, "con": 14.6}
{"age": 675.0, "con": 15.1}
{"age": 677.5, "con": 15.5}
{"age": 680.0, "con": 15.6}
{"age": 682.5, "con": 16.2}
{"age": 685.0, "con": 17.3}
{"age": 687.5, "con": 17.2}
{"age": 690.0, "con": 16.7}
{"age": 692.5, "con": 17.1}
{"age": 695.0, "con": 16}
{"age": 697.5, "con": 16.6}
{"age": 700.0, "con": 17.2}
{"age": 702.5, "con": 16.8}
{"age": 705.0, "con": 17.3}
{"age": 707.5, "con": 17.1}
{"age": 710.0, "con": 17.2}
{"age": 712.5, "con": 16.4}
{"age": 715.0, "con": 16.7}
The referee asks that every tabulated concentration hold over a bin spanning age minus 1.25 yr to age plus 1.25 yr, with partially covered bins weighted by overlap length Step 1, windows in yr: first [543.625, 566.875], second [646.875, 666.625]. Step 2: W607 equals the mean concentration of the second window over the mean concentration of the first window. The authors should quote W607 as 0.7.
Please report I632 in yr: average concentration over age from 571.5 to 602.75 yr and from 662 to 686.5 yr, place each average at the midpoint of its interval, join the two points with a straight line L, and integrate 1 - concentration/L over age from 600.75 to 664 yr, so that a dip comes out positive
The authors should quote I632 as 6.9 yr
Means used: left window 12.9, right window 14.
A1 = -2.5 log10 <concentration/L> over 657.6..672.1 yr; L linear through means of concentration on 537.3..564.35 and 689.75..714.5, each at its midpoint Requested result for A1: 0.480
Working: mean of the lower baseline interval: 12.4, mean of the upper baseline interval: 16.8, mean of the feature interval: 10.2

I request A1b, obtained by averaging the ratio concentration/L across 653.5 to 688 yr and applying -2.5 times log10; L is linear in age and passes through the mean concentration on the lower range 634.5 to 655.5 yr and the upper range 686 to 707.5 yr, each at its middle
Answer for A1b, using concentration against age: 0.163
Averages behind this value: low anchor 11.9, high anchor 16.9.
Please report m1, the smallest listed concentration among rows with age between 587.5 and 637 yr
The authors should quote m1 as 12.7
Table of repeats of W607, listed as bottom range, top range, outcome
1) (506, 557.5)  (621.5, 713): 1.08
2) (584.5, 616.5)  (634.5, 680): 0.89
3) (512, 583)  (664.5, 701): 1.22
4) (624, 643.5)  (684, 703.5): 1.27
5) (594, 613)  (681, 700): 1.28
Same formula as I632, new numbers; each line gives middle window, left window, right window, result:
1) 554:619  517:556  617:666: -3.9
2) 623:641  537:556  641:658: -3.8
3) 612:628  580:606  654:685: -0.8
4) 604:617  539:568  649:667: -3.1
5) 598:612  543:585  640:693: -0.4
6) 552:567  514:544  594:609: 0.6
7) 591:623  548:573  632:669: -3.9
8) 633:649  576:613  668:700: 2.0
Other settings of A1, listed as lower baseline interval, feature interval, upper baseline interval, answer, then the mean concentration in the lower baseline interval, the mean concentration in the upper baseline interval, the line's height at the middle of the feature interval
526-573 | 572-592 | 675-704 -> 0.08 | 12.7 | 16.5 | 13.6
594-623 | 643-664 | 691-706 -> 0.48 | 13.1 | 16.8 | 15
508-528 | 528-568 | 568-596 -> 0.02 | 12.9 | 12.8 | 12.8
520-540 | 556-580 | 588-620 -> 0.03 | 12.9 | 13.1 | 13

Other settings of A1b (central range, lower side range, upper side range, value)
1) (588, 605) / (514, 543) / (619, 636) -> 0.003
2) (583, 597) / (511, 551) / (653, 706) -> 0.021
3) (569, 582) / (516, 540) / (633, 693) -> 0.018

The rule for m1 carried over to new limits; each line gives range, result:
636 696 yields 6.75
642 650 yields 11.2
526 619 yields 11.9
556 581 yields 12.1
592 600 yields 13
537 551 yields 12.3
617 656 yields 8.17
